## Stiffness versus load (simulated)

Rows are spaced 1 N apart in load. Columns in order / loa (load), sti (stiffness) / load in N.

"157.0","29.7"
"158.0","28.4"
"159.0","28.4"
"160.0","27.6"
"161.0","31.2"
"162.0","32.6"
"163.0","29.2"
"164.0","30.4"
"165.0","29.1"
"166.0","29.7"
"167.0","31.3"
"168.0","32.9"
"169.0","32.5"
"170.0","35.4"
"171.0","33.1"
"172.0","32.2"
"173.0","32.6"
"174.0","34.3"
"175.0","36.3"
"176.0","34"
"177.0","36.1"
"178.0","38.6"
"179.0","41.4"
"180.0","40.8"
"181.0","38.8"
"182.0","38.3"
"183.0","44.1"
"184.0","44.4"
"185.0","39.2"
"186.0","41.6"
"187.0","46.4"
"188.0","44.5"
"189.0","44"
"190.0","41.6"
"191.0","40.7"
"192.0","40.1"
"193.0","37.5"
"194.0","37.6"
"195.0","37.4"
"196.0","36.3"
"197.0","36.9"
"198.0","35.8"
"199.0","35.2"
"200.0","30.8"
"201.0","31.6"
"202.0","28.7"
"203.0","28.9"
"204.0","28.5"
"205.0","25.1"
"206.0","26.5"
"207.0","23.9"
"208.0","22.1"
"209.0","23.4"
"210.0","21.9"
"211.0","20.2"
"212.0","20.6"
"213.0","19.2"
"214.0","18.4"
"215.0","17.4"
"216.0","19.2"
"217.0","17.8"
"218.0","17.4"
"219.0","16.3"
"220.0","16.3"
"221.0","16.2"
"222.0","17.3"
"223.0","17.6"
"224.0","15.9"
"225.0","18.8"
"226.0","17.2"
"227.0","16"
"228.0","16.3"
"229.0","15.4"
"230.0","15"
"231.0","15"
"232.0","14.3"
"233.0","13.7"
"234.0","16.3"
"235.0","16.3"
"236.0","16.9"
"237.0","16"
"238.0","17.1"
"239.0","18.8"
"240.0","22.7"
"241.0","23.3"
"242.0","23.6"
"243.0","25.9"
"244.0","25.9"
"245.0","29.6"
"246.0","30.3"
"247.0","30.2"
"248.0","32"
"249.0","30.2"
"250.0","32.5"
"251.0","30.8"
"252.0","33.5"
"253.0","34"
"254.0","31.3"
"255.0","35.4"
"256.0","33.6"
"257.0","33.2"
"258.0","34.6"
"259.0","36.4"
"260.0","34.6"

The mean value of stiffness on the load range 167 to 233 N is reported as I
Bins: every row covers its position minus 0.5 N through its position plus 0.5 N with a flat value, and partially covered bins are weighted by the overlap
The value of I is 29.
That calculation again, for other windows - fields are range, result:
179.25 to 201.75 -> 39.2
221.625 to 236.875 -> 16.1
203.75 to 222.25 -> 20.3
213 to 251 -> 20.1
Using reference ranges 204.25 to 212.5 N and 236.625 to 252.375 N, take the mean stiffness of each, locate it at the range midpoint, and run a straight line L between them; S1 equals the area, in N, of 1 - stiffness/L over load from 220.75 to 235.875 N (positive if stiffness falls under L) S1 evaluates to 5.35 N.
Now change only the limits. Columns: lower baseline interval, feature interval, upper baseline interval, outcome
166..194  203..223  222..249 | 5.1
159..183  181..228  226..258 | 2.0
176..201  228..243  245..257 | 7.1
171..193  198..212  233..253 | 3.0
